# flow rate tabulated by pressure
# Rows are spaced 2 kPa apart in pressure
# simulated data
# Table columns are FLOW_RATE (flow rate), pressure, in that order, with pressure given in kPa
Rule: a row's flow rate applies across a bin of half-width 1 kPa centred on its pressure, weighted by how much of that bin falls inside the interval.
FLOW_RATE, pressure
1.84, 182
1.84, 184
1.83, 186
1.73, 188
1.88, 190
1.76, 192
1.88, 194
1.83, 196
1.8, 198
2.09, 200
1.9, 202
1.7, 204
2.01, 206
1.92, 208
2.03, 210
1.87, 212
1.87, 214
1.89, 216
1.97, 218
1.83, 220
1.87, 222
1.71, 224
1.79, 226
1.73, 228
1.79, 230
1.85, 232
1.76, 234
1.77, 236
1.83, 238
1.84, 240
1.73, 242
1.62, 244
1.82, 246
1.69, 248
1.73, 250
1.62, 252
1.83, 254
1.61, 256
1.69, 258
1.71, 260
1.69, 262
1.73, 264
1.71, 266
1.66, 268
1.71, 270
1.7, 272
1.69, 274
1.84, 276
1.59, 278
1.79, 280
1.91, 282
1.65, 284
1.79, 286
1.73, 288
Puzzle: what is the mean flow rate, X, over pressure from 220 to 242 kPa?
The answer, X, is 1.79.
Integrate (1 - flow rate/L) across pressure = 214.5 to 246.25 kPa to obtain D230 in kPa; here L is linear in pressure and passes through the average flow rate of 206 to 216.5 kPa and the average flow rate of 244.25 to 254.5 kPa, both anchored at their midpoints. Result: 0.43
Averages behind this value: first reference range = 1.93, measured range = 1.8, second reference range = 1.72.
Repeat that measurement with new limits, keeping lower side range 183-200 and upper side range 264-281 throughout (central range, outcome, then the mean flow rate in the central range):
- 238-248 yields 0.02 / 1.75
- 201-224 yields -1.09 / 1.89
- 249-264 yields 0.32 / 1.7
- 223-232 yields 0.07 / 1.77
